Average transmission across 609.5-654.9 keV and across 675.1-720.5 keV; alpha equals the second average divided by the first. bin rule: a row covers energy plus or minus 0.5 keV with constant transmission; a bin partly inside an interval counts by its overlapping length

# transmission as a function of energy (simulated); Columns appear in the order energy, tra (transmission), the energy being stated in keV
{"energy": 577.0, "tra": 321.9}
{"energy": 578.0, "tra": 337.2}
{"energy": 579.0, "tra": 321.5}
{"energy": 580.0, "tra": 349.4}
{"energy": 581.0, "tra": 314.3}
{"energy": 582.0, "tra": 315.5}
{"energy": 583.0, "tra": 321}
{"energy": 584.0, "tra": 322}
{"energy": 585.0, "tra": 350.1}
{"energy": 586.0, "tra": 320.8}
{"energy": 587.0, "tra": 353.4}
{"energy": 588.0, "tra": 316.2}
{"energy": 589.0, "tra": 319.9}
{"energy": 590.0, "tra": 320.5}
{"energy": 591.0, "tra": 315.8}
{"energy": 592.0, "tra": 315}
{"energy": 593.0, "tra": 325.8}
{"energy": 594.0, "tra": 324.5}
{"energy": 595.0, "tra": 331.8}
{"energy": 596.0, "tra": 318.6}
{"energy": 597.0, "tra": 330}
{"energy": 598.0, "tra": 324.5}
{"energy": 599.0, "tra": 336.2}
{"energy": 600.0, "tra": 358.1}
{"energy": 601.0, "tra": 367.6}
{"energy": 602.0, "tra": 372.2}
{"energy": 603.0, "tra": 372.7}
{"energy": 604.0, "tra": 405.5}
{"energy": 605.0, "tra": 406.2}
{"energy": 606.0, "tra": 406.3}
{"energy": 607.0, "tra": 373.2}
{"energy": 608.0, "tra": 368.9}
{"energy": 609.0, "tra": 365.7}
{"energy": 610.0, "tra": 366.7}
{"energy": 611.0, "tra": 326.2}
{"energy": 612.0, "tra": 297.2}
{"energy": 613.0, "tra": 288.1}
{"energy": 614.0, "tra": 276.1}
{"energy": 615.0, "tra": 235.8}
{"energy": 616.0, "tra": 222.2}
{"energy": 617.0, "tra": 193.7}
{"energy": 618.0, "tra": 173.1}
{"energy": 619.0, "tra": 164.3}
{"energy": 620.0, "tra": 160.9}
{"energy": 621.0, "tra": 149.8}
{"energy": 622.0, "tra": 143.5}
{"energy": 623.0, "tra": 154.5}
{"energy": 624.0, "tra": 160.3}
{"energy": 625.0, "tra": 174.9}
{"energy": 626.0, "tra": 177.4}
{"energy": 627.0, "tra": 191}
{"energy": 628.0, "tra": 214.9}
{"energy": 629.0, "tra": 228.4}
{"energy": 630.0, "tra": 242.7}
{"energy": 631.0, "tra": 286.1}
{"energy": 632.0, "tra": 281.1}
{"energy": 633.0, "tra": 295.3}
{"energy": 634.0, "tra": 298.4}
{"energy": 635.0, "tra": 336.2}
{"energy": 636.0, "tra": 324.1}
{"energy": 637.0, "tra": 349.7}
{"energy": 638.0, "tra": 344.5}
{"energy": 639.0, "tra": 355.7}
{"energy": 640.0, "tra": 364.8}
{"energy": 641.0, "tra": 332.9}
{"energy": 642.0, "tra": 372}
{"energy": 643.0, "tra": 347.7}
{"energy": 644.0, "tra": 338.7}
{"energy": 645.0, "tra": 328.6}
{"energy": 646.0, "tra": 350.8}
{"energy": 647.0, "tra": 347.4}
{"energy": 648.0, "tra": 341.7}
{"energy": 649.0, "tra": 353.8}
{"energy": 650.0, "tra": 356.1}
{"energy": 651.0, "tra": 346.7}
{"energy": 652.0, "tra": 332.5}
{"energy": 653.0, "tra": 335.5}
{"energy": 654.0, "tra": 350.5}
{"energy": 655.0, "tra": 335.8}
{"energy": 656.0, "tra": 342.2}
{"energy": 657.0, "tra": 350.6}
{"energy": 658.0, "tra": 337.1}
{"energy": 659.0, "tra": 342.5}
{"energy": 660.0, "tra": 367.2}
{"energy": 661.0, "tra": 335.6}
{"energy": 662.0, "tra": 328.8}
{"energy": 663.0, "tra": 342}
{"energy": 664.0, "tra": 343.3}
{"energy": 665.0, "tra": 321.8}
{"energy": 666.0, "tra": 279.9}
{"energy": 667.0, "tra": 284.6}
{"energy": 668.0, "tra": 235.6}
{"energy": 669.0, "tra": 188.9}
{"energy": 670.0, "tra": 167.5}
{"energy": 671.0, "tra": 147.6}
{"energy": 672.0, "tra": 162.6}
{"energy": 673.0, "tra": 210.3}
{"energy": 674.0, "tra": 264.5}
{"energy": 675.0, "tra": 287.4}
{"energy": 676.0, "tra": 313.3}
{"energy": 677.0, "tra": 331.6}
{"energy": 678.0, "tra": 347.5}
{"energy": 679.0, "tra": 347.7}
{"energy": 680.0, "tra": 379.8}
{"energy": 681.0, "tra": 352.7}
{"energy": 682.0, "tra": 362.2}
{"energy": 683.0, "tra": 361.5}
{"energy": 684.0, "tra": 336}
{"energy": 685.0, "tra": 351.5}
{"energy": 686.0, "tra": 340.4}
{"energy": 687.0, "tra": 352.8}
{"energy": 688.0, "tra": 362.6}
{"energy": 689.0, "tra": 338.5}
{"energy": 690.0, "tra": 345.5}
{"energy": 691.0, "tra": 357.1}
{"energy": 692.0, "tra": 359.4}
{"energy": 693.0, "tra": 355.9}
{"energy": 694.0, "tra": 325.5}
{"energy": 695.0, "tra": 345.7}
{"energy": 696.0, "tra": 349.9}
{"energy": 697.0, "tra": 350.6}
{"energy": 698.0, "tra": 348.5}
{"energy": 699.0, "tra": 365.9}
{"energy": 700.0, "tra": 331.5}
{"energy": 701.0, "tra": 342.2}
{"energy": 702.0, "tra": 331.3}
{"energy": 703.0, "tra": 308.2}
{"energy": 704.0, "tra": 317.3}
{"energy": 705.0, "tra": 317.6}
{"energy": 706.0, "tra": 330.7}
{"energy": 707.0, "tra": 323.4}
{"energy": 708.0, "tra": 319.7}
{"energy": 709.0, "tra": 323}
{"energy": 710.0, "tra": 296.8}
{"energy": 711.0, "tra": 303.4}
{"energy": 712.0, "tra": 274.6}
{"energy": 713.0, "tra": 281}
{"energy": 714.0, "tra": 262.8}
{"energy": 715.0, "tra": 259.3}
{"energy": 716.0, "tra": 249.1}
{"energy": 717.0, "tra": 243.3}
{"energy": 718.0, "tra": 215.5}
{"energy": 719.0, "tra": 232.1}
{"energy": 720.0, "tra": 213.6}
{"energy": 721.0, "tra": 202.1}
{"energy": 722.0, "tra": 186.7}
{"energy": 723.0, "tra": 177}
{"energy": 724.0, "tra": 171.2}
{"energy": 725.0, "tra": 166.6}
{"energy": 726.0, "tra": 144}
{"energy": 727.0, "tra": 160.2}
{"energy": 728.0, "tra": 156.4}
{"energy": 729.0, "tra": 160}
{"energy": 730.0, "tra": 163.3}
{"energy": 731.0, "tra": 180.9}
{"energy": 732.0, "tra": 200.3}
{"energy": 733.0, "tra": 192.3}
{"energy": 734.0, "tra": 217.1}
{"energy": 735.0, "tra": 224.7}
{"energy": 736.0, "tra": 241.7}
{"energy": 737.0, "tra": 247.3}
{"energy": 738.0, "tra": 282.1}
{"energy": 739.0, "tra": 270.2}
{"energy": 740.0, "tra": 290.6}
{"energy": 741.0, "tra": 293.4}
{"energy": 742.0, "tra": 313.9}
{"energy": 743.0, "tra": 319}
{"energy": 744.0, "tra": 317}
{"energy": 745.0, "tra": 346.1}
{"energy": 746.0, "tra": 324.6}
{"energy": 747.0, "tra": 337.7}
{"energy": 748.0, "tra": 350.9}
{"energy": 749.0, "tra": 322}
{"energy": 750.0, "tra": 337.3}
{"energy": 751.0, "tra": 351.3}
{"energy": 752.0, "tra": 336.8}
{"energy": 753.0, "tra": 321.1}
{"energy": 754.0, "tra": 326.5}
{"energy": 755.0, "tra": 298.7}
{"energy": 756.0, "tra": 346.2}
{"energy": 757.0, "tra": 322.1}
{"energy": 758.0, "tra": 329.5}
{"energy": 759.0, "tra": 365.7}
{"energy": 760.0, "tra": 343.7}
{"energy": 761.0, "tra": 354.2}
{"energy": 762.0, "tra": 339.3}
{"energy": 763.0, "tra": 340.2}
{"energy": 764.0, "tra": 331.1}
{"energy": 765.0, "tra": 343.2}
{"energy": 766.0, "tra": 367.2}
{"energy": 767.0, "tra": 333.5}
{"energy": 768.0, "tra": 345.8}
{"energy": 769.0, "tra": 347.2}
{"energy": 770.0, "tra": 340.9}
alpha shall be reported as 1.1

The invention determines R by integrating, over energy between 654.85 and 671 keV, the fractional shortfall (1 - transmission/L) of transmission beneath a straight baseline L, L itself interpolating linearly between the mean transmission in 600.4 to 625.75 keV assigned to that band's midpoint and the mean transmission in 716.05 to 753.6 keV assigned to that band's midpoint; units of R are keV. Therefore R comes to -2.2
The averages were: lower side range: 276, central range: 301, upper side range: 249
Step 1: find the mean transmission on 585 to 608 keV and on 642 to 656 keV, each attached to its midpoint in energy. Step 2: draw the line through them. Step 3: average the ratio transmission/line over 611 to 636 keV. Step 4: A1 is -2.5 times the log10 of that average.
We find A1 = 0.46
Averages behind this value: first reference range 347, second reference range 344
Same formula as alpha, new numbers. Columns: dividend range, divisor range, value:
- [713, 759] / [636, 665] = 0.75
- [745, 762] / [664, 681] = 1.24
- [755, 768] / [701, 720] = 1.19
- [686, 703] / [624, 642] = 1.23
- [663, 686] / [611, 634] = 1.34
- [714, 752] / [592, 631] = 0.88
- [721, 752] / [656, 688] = 0.81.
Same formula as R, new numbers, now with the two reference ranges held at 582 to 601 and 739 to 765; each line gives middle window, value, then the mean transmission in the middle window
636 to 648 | -0.66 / 347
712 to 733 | 8.07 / 203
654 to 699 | 1.40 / 319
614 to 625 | 4.97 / 180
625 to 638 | 2.40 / 268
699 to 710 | 0.14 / 325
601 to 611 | -1.51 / 378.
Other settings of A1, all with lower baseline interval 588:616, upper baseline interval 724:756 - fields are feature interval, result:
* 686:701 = -0.21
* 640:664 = -0.11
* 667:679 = 0.20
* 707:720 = 0.03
